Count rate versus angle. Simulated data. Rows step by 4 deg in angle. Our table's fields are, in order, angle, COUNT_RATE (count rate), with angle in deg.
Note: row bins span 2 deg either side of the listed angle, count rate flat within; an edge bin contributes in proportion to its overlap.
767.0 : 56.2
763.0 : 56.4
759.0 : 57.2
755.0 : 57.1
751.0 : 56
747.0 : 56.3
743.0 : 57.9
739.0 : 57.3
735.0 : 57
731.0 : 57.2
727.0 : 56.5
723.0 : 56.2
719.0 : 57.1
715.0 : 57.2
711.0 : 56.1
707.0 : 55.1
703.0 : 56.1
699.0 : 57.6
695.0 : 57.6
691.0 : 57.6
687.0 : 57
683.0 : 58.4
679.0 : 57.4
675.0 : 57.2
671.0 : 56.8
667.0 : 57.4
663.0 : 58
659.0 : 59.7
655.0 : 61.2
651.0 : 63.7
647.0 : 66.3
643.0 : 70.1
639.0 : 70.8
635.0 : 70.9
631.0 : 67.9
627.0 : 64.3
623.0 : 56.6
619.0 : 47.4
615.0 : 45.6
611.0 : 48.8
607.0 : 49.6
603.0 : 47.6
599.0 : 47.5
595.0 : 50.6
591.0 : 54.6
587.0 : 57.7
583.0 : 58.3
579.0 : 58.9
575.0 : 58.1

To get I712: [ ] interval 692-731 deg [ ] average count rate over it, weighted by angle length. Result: 56.7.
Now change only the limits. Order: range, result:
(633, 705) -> 60.8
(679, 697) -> 57.6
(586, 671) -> 57.9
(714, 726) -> 56.8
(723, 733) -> 56.7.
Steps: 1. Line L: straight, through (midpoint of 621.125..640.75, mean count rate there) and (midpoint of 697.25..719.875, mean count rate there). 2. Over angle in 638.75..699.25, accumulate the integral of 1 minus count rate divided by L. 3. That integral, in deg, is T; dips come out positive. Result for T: 1.2 deg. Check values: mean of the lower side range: 66.1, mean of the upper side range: 56.5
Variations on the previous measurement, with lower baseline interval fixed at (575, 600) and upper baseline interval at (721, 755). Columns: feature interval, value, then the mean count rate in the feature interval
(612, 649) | -4.1 deg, 61.8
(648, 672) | -1.7 deg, 59.9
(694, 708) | -0.1 deg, 56.6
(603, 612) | 1.1 deg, 48.9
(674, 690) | -0.4 deg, 57.5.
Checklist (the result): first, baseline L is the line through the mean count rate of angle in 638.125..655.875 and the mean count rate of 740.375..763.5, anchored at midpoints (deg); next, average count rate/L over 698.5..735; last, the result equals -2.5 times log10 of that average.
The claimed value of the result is 0.065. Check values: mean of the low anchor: 66.5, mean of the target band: 56.5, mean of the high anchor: 56.9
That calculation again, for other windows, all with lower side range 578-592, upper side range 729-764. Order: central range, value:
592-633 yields 0.093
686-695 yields -0.005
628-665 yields -0.144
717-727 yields 0.008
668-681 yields 0.000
